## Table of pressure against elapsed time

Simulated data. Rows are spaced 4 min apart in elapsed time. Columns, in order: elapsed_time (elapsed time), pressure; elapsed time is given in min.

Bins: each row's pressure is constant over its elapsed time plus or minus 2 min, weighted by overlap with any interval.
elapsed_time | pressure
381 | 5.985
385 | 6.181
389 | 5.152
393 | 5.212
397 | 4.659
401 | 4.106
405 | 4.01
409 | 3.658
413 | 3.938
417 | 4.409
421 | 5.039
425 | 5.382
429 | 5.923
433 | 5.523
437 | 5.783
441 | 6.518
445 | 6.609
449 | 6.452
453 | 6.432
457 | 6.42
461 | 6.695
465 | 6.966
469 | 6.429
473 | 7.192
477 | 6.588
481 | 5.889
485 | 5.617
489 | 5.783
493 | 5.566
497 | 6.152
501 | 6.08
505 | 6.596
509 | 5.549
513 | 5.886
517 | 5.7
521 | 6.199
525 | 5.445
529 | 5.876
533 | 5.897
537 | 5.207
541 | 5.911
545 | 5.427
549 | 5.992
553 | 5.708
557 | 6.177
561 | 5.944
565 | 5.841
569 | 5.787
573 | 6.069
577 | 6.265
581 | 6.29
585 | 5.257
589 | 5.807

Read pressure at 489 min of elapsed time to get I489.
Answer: 5.783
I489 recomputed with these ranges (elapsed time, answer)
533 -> 5.897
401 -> 4.106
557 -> 6.177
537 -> 5.207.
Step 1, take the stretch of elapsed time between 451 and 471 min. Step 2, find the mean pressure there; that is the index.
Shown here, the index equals 6.59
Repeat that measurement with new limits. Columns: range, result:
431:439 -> 5.65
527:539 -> 5.66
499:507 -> 6.34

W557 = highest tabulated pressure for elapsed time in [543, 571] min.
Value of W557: 6.177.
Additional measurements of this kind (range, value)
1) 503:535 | 6.596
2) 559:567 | 5.944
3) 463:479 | 7.192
